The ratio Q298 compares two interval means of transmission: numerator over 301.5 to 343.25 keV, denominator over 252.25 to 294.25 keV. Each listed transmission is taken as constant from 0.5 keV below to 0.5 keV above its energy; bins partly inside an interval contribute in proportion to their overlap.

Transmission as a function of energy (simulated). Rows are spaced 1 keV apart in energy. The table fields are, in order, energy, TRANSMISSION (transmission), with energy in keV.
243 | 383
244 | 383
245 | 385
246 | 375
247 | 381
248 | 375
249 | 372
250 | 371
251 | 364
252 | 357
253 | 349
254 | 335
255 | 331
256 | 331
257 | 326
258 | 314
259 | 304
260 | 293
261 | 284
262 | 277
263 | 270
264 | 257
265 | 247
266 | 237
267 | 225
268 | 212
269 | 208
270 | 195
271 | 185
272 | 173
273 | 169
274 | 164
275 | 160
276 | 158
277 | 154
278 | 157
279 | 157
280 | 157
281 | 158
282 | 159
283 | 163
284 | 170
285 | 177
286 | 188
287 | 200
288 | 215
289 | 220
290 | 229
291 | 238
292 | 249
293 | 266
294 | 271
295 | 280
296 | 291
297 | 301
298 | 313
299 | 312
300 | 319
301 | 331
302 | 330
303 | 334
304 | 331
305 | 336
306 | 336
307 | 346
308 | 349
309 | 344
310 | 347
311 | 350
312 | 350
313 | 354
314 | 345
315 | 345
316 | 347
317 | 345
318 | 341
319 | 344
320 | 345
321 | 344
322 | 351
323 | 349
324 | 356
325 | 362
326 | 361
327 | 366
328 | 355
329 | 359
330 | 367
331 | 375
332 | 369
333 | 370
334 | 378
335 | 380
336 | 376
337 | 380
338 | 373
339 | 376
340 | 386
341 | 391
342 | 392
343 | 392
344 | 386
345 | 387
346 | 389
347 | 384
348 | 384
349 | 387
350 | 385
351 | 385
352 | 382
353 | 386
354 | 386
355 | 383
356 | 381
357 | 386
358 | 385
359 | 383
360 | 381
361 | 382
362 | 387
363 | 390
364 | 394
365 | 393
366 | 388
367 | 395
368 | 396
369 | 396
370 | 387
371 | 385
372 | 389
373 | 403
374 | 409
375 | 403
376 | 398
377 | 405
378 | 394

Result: 1.57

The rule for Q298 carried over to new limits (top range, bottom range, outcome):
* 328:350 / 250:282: 1.56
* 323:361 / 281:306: 1.46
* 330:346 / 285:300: 1.49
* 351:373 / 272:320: 1.46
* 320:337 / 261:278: 1.76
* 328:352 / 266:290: 2.09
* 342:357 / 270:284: 2.35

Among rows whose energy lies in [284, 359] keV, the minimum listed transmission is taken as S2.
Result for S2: 170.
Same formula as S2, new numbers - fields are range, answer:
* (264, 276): 158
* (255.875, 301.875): 154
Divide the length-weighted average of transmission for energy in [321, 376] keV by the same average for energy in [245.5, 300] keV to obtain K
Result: 1.5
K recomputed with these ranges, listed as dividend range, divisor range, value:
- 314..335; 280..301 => 1.51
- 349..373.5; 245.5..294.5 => 1.57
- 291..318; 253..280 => 1.37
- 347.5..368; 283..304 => 1.48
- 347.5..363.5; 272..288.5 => 2.27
